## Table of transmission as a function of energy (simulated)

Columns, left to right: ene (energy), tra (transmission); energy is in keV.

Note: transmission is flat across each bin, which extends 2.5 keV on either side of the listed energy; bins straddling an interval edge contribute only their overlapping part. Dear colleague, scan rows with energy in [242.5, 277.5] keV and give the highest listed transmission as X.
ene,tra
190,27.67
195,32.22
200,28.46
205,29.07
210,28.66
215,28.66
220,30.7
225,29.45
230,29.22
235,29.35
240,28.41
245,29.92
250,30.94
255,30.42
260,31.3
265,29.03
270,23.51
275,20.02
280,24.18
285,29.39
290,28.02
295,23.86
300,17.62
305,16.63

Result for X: 31.3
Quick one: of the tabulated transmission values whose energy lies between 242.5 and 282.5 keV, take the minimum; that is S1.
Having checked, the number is 20.02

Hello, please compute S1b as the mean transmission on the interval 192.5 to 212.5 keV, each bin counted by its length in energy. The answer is 29.6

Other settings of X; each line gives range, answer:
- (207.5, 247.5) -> 30.7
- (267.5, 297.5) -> 29.39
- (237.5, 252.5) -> 30.94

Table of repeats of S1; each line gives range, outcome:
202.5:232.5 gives 28.66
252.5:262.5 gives 30.42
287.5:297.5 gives 23.86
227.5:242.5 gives 28.41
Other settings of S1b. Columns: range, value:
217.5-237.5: 29.7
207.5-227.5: 29.4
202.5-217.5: 28.8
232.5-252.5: 29.7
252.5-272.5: 28.6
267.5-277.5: 21.8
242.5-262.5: 30.6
